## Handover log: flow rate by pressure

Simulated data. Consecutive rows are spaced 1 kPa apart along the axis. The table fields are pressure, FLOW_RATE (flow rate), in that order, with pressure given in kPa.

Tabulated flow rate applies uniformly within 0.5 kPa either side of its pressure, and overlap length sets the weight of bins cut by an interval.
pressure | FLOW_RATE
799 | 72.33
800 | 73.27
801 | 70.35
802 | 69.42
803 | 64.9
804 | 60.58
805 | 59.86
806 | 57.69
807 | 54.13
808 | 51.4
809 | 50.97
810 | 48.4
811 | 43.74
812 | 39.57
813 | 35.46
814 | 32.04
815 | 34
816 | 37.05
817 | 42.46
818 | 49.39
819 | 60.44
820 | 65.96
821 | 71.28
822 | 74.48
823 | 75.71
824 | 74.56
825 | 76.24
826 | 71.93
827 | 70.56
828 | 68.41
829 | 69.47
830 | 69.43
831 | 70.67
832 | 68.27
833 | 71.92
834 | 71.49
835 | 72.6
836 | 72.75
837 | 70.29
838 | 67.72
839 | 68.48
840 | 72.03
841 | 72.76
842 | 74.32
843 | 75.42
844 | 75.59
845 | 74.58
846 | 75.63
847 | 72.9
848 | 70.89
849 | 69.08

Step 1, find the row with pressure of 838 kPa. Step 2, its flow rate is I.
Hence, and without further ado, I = 67.72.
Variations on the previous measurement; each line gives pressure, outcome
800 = 73.27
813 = 35.46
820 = 65.96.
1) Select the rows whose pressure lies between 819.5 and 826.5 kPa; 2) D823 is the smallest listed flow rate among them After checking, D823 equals 65.96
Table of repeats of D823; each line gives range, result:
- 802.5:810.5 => 48.4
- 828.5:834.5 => 68.27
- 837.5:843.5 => 67.72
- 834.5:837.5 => 70.29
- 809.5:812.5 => 39.57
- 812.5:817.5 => 32.04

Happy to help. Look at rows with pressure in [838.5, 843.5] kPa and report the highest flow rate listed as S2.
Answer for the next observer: 75.42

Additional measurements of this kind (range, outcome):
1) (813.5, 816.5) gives 37.05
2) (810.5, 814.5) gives 43.74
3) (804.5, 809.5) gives 59.86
